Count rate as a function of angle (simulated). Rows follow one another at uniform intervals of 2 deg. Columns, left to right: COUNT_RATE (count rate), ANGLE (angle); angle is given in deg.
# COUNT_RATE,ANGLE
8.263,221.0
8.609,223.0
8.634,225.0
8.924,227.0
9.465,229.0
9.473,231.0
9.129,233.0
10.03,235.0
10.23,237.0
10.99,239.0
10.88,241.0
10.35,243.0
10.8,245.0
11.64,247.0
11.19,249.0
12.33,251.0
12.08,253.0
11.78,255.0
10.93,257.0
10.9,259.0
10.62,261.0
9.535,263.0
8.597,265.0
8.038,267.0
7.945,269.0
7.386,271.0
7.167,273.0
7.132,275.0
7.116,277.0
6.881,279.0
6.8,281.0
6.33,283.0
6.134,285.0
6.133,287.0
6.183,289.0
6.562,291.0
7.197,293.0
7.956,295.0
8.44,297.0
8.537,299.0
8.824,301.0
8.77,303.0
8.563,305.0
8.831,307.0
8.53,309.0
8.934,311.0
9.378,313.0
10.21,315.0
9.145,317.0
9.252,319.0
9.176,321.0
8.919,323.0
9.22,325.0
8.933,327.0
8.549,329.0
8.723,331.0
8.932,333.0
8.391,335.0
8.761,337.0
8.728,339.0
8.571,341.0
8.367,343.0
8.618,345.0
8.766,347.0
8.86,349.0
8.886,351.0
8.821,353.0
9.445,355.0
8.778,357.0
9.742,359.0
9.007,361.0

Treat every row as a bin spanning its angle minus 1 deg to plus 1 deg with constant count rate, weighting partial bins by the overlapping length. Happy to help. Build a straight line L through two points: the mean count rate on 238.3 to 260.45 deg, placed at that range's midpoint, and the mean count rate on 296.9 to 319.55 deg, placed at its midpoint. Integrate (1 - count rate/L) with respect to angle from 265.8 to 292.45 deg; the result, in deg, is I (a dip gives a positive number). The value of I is 8.4 deg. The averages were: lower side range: 11.3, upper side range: 8.97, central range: 6.93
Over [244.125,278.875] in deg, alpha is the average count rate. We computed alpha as 9.64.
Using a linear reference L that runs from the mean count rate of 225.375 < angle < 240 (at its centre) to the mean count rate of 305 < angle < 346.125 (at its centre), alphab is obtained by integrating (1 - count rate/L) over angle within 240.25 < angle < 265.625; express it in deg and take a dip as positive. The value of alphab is -3.73 deg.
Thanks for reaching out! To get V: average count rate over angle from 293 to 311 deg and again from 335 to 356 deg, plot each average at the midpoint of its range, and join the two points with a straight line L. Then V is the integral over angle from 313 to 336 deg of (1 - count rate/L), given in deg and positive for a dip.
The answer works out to -1.1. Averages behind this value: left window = 8.5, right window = 8.76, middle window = 9.06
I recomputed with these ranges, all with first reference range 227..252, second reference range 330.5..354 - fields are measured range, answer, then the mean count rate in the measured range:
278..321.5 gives 6.38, 8.02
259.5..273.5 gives 1.98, 8.6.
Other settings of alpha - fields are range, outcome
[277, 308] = 7.46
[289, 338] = 8.65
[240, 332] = 8.86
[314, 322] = 9.45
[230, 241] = 10.1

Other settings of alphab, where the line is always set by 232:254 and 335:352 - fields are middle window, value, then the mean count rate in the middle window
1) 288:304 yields 3.12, 7.81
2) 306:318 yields 0.25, 9.17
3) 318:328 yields 0.03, 9.1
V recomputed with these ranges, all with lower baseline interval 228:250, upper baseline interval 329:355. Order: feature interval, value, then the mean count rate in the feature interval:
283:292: 3.1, 6.26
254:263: -0.7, 10.9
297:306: 0.7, 8.65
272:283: 3.2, 6.96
